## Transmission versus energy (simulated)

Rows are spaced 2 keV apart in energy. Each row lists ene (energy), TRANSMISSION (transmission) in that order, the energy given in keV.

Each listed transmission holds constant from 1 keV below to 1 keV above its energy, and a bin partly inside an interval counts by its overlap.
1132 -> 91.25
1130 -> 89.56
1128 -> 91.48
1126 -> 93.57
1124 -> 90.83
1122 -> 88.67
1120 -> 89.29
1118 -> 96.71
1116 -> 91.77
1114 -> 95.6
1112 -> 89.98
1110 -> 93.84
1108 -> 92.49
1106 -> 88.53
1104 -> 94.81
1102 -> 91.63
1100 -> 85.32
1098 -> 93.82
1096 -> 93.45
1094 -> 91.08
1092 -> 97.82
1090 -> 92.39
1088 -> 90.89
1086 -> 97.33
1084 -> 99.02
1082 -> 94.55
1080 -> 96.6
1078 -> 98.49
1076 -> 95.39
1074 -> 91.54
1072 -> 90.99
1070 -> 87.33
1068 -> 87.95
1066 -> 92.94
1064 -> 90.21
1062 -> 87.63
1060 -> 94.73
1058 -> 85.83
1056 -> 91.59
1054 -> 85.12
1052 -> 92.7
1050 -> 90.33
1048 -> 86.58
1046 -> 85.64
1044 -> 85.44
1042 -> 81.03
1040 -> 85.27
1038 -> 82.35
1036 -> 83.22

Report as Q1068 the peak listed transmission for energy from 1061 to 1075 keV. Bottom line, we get 92.94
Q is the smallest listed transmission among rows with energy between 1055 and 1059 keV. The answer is 85.83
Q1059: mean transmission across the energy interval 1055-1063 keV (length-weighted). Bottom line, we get 89.9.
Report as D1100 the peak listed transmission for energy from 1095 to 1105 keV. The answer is 94.81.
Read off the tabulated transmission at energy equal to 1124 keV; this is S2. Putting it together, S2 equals 90.83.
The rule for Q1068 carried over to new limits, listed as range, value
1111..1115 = 95.6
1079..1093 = 99.02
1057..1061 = 94.73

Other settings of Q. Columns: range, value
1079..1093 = 90.89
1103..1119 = 88.53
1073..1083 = 91.54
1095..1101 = 85.32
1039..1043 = 81.03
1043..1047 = 85.44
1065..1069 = 87.95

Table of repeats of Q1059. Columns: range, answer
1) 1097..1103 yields 90.3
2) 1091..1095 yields 94.4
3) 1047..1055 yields 88.7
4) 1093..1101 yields 90.9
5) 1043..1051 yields 87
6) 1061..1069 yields 89.7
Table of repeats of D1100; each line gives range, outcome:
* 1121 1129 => 93.57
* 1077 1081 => 98.49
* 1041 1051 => 90.33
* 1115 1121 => 96.71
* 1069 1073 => 90.99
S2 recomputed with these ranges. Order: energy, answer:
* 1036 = 83.22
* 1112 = 89.98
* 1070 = 87.33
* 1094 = 91.08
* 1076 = 95.39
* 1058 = 85.83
